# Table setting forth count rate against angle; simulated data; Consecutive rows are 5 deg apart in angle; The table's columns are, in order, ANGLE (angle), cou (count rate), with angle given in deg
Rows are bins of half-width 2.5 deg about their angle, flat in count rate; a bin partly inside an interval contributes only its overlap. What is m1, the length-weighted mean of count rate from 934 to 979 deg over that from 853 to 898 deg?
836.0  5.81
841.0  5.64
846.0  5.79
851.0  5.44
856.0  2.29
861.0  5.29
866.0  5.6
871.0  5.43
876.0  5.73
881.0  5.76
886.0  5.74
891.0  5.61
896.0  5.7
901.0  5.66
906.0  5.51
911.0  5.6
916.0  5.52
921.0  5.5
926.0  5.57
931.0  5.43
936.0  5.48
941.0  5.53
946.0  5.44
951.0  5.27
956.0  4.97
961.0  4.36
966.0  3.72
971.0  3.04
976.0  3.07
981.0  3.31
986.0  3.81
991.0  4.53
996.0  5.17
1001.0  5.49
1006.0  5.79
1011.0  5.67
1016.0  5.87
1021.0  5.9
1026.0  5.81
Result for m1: 0.86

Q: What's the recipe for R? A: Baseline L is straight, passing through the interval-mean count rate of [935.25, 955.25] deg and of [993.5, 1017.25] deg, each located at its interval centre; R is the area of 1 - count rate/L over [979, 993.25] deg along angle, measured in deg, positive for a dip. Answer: 4.2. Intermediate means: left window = 5.39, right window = 5.58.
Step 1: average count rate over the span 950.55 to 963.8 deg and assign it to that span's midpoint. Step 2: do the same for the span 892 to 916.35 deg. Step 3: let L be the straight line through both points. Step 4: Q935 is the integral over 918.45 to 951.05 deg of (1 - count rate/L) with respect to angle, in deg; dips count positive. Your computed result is -2.2 deg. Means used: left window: 5.61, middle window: 5.47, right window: 4.78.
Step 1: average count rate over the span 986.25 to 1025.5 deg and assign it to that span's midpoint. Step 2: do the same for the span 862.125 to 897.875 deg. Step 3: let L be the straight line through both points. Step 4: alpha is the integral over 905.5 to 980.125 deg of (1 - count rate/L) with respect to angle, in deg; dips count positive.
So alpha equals 8.7 deg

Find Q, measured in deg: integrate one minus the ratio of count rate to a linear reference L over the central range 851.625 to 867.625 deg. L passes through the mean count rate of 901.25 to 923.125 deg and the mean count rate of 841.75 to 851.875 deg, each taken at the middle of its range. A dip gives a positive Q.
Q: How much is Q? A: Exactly 3.3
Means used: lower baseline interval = 5.65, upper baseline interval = 5.55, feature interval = 4.45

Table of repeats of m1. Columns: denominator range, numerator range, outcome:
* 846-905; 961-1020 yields 0.85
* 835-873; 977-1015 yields 0.93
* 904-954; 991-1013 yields 0.99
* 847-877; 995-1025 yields 1.14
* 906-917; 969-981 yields 0.56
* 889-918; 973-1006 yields 0.77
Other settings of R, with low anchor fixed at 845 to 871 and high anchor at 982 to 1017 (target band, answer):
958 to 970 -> 2.6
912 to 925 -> -1.5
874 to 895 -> -3.4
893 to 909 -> -2.2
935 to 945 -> -1.0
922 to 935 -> -1.3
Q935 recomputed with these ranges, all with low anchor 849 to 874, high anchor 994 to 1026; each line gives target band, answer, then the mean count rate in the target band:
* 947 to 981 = 8.3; 4.08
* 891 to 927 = -3.5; 5.58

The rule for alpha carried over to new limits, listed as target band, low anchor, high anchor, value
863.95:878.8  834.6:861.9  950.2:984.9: -2.5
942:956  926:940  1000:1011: 0.6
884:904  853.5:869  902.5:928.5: -2.2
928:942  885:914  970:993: -2.2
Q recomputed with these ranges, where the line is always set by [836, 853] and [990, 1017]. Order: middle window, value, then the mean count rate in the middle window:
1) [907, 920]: 0.0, 5.55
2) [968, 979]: 4.8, 3.1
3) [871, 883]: -0.1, 5.68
